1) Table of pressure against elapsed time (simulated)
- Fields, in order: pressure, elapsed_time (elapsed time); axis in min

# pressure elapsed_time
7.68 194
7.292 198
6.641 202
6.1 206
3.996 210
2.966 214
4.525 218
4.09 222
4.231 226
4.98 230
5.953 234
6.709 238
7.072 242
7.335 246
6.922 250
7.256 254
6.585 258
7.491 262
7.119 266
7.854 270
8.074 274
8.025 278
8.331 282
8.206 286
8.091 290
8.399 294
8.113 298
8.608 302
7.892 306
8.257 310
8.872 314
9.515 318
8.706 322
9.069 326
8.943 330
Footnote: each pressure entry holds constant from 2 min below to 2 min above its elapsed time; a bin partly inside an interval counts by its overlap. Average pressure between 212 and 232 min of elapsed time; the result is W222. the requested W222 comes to 4.16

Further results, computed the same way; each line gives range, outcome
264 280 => 7.77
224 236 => 5.05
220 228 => 4.16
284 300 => 8.2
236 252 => 7.01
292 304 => 8.37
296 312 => 8.22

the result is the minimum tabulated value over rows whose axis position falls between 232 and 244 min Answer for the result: 5.953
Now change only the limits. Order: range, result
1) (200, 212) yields 3.996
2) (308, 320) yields 8.257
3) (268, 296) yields 7.854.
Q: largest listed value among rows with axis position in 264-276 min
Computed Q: 8.074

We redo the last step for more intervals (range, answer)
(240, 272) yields 7.854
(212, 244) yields 7.072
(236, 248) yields 7.335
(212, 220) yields 4.525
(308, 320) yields 9.515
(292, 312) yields 8.608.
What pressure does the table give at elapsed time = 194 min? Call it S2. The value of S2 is 7.68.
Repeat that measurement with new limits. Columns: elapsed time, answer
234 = 5.953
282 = 8.331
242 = 7.072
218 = 4.525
